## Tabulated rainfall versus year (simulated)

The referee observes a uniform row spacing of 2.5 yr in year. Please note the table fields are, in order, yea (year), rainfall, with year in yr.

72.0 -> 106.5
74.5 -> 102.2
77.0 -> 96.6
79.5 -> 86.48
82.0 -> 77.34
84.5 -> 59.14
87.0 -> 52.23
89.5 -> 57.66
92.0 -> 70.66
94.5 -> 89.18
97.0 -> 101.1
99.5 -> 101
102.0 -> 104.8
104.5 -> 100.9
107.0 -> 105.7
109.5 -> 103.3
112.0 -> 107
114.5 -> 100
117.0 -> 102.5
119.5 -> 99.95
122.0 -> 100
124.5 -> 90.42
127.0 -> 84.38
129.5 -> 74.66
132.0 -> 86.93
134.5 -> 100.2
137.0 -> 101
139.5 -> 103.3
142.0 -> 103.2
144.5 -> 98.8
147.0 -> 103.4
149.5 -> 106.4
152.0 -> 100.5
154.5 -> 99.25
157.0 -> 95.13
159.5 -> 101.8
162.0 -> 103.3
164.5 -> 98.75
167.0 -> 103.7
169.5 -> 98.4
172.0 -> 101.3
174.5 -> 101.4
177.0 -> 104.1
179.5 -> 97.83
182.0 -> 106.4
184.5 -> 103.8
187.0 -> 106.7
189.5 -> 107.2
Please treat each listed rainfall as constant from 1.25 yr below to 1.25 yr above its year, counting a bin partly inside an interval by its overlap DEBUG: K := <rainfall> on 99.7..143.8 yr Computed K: 98.2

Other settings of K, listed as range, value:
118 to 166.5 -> 97.6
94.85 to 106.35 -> 101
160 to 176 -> 101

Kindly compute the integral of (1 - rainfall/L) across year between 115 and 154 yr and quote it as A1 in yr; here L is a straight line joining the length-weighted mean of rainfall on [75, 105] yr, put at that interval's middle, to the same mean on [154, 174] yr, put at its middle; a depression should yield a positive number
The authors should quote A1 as -1.5 yr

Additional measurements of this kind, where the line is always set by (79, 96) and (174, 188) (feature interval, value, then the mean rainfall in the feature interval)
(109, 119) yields -2.9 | 103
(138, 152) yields -1.9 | 103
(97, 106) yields -3.2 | 102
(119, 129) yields -1.1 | 91.8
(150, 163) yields -0.8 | 100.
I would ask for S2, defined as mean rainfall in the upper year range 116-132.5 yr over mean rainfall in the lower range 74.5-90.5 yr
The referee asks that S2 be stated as 1.23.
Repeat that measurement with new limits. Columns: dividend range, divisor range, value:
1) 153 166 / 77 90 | 1.43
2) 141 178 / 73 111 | 1.16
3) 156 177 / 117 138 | 1.09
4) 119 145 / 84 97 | 1.36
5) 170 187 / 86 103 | 1.24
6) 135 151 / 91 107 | 1.07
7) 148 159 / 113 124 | 1.00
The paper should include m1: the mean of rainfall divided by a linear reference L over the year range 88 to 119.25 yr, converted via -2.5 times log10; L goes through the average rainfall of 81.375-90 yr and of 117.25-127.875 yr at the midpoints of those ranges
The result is -0.22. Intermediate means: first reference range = 60.8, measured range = 95.1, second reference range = 94.8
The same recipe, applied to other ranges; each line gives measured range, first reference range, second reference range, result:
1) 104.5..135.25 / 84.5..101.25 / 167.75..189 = -0.13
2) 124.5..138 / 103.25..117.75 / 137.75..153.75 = 0.15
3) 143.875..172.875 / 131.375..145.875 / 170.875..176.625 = 0.00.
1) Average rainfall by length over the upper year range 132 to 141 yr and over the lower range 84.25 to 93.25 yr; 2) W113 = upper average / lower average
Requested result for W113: 1.66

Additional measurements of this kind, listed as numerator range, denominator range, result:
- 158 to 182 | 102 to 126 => 1.00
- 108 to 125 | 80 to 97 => 1.42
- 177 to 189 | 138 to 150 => 1.01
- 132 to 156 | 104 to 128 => 1.01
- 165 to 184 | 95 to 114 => 0.99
